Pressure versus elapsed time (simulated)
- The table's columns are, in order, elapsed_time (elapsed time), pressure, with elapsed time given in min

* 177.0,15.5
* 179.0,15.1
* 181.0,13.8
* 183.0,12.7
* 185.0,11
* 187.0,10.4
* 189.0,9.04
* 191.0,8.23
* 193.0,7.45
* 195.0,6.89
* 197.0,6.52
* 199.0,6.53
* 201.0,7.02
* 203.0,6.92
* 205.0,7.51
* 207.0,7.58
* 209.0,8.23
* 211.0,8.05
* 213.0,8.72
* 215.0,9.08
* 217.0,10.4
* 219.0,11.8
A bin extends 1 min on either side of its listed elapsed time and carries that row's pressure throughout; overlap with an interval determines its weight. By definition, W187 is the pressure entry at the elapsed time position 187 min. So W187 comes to 10.4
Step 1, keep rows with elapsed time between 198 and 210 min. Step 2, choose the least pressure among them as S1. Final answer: 6.53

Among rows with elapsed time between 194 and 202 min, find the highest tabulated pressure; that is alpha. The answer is 7.02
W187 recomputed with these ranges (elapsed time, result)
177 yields 15.5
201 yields 7.02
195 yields 6.89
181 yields 13.8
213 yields 8.72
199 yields 6.53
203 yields 6.92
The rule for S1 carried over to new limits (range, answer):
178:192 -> 8.23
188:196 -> 6.89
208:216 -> 8.05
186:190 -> 9.04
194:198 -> 6.52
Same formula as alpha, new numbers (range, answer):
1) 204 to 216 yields 9.08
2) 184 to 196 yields 11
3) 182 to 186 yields 12.7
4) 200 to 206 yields 7.51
